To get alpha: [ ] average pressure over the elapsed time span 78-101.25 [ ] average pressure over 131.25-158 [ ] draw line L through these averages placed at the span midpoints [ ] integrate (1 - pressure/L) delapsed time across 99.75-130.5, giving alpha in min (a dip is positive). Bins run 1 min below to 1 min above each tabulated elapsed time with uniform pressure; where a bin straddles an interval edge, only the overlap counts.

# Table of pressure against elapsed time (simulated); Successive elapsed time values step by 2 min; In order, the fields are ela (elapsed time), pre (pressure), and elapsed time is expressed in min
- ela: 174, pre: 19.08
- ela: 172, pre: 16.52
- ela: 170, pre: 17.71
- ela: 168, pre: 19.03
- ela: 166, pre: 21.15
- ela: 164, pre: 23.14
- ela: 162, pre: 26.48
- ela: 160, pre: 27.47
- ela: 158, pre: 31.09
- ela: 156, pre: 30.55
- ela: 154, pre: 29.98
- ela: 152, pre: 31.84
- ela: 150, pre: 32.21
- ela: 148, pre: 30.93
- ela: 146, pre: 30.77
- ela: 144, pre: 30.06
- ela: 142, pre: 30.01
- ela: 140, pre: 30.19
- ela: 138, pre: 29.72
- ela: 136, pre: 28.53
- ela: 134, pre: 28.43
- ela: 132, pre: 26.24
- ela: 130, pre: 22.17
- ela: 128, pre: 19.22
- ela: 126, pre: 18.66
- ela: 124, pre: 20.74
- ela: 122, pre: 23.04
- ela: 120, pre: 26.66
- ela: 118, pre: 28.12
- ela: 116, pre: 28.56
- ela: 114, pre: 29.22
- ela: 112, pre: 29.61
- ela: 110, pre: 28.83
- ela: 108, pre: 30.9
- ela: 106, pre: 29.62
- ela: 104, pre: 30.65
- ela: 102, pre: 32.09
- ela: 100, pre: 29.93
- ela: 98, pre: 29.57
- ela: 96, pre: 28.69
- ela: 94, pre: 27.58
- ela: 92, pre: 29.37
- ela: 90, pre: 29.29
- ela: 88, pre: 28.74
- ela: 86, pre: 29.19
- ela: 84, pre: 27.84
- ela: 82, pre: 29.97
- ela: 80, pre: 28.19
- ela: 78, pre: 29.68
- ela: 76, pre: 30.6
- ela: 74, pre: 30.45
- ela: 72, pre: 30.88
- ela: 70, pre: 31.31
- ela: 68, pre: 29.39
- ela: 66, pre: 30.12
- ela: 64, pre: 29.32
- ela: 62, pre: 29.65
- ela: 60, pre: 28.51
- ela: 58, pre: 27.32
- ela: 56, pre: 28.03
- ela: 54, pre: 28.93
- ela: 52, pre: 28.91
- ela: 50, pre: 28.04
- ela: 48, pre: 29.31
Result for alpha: 2.83 min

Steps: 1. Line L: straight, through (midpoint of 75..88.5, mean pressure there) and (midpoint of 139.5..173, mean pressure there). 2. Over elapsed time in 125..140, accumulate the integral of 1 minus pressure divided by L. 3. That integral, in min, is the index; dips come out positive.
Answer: 1.40 min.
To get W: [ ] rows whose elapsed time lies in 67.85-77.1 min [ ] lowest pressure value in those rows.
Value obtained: 29.39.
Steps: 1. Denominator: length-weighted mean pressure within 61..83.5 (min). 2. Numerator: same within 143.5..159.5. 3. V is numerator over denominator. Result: 1.03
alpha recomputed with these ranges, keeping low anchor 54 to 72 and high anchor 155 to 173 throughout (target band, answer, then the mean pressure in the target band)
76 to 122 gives -3.1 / 29.1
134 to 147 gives -2.5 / 29.8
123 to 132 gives 1.7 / 20.9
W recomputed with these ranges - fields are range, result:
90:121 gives 26.66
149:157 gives 29.98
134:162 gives 26.48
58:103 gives 27.32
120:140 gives 18.66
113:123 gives 23.04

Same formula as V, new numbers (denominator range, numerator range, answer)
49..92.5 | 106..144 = 0.92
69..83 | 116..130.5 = 0.77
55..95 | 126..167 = 0.95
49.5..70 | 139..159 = 1.06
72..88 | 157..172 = 0.79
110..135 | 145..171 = 1.08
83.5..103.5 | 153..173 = 0.83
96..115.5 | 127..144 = 0.90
